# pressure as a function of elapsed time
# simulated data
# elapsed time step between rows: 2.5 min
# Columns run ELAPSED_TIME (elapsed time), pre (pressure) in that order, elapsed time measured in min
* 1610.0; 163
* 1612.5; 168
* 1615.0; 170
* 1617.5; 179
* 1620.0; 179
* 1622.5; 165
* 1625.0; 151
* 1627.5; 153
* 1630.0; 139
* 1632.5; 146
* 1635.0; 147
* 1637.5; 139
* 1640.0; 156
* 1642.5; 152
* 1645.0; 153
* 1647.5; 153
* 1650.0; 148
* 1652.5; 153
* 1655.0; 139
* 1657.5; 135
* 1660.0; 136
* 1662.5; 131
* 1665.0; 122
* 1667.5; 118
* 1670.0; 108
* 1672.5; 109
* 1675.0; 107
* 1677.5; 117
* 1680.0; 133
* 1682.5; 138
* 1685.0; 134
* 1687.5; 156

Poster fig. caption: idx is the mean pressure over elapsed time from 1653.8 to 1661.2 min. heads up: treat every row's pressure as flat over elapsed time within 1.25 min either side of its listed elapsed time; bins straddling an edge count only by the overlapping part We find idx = 137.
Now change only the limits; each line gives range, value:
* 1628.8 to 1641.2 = 145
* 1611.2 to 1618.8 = 172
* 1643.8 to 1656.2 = 149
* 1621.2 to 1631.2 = 152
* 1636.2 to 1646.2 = 150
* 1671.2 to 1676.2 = 108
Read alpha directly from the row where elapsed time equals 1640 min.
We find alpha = 156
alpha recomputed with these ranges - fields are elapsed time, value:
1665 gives 122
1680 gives 133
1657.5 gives 135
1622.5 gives 165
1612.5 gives 168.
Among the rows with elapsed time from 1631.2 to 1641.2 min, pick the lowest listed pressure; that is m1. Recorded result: 139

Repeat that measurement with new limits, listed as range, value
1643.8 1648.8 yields 153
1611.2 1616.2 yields 168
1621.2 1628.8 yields 151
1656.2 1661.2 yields 135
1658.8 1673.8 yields 108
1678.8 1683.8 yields 133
